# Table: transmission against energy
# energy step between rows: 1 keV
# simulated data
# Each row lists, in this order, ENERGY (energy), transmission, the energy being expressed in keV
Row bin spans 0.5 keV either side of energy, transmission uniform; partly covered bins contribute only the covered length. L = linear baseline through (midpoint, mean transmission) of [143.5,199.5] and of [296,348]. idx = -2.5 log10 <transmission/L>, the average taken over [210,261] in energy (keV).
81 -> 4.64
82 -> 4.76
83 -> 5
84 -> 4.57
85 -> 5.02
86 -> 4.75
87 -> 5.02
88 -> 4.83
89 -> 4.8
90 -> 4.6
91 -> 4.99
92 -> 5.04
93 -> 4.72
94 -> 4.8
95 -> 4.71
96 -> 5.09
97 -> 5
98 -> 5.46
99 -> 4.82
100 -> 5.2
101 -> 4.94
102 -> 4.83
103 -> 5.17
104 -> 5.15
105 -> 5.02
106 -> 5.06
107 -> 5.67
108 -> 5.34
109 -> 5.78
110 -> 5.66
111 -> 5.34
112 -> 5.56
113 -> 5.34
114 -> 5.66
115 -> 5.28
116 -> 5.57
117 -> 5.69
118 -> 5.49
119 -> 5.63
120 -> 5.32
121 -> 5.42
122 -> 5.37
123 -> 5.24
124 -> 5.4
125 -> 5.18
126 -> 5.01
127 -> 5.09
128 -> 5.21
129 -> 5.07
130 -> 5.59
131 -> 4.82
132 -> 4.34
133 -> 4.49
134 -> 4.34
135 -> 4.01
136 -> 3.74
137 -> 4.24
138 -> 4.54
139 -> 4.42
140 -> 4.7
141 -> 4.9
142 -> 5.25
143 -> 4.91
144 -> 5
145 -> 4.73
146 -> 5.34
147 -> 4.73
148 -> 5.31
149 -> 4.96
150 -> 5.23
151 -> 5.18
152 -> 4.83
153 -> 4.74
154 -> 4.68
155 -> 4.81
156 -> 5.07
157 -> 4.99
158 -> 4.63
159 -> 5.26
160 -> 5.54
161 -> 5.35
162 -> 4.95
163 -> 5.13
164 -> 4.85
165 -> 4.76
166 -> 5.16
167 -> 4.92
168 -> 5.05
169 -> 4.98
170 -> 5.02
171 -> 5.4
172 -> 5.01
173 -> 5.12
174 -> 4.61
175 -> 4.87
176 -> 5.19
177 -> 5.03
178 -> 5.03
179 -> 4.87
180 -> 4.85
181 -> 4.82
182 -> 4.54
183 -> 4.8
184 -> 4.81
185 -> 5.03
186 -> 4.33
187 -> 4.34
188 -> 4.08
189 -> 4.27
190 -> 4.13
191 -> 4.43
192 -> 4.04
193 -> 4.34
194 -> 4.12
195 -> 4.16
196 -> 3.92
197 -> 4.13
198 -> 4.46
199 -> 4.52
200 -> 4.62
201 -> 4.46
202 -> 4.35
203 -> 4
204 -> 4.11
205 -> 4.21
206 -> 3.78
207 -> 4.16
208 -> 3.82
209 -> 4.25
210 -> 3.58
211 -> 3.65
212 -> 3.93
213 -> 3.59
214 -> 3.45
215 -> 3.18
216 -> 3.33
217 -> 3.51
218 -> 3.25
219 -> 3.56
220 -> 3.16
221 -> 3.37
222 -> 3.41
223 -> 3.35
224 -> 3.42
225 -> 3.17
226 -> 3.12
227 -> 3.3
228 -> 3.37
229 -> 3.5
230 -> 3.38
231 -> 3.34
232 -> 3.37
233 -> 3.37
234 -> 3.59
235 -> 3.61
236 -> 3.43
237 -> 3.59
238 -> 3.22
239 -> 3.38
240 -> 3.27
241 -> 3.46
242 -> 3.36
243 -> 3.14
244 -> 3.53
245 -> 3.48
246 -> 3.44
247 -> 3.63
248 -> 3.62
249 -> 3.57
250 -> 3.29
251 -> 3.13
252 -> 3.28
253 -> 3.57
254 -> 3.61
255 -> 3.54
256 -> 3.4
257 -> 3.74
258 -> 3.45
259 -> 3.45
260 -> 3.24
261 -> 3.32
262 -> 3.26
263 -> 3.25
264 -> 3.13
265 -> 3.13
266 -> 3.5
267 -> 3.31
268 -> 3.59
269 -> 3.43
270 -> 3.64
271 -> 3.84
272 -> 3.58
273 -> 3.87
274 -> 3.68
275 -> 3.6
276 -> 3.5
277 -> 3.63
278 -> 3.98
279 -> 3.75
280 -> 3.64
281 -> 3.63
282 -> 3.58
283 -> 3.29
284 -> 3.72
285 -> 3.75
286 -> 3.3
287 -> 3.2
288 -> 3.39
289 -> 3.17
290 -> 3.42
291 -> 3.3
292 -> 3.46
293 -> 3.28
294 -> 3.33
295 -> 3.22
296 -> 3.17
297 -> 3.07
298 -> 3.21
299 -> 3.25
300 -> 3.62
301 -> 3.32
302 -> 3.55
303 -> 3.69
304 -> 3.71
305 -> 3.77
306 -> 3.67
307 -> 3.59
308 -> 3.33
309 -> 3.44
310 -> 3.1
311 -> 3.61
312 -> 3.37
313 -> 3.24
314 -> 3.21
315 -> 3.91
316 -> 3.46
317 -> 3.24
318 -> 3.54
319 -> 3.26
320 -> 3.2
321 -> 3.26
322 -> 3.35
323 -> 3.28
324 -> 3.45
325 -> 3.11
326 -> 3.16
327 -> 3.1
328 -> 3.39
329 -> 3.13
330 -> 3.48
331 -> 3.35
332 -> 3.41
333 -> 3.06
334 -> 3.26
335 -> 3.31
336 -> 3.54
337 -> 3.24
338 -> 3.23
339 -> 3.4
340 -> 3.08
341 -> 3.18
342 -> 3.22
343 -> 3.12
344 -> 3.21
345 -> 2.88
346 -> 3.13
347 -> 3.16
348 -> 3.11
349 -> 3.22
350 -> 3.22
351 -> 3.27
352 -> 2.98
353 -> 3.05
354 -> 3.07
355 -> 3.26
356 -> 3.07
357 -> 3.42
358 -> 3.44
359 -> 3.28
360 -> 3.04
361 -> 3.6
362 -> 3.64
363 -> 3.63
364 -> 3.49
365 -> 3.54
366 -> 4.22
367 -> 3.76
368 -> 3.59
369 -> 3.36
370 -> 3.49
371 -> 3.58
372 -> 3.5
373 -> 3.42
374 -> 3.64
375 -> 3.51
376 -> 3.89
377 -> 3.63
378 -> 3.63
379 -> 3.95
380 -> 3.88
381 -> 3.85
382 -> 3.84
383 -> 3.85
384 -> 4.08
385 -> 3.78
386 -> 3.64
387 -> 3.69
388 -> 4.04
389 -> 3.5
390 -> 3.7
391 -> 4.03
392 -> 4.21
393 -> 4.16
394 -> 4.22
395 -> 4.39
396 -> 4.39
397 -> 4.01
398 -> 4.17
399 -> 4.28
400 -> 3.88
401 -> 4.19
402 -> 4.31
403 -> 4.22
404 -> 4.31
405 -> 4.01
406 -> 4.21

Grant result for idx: 0.21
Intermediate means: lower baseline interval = 4.79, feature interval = 3.42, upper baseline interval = 3.33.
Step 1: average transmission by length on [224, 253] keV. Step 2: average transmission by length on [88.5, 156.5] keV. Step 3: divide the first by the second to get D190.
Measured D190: 0.67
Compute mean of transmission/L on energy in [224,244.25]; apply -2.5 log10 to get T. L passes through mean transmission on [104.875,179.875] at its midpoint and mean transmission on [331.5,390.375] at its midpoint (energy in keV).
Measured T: 0.28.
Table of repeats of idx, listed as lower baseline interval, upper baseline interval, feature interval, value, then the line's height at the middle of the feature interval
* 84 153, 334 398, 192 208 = 0.09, 4.55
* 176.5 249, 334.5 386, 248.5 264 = 0.10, 3.74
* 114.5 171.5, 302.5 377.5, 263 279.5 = 0.11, 3.94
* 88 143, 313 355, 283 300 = 0.08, 3.6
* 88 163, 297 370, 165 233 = 0.08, 4.44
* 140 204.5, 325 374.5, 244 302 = 0.14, 3.95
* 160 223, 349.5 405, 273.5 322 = 0.16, 4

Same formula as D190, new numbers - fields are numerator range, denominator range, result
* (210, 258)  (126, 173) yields 0.70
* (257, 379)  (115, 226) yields 0.74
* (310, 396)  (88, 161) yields 0.69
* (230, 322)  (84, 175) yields 0.68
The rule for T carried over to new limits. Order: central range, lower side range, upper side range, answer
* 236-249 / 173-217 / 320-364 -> 0.15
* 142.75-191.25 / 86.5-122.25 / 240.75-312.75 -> -0.07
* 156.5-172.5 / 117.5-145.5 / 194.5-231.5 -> -0.15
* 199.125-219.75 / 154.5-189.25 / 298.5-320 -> 0.17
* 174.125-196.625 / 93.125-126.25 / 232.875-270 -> -0.06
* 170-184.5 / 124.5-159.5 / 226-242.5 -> -0.15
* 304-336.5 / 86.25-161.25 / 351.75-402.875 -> 0.19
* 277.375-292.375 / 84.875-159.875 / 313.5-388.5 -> 0.11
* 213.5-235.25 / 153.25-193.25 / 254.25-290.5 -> 0.22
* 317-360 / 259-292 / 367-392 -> 0.13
